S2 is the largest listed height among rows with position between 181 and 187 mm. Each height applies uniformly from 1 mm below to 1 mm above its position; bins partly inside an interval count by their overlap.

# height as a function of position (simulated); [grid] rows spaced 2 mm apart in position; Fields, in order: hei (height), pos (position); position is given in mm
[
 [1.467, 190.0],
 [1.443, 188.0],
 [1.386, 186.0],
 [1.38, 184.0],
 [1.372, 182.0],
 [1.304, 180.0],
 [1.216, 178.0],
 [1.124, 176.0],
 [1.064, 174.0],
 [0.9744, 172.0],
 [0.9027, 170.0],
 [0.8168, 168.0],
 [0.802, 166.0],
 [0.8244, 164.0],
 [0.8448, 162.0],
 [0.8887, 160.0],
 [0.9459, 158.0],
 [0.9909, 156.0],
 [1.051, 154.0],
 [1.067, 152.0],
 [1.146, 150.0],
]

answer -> 1.386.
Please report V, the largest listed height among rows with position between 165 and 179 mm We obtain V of 1.216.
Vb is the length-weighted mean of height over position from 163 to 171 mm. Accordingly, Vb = 0.836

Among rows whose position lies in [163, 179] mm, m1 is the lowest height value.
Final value 0.802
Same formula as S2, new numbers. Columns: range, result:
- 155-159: 0.9909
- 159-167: 0.8887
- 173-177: 1.124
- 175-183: 1.372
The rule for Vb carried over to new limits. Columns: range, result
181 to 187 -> 1.38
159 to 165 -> 0.853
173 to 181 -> 1.18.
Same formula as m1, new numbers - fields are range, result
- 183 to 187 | 1.38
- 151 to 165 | 0.8244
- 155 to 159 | 0.9459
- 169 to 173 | 0.9027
